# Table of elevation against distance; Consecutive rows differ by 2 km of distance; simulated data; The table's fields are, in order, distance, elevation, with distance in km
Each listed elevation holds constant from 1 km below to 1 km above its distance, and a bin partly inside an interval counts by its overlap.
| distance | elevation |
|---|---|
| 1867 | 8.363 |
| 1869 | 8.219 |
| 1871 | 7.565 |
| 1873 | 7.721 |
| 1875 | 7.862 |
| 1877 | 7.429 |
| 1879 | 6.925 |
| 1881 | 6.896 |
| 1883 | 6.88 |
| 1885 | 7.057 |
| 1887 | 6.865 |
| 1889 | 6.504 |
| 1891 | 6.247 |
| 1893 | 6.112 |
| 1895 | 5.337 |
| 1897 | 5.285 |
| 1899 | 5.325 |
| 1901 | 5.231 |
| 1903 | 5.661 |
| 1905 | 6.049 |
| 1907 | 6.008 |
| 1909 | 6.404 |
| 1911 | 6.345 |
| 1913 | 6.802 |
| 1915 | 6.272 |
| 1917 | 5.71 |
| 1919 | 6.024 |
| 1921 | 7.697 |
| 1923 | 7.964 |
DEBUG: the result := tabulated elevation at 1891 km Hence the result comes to 6.247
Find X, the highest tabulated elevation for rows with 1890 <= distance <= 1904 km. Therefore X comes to 6.247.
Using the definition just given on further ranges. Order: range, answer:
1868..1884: 8.219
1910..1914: 6.802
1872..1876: 7.862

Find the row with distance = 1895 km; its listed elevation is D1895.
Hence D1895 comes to 5.337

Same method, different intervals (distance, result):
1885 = 7.057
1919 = 6.024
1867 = 8.363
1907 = 6.008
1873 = 7.721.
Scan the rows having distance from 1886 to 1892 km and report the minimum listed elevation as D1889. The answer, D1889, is 6.247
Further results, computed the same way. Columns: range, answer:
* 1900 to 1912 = 5.231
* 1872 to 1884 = 6.88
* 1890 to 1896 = 5.337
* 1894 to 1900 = 5.285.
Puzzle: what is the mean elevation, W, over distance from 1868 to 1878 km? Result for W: 7.76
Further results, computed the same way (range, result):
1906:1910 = 6.21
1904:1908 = 6.03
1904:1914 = 6.32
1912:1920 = 6.2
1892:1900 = 5.51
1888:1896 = 6.05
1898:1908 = 5.65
